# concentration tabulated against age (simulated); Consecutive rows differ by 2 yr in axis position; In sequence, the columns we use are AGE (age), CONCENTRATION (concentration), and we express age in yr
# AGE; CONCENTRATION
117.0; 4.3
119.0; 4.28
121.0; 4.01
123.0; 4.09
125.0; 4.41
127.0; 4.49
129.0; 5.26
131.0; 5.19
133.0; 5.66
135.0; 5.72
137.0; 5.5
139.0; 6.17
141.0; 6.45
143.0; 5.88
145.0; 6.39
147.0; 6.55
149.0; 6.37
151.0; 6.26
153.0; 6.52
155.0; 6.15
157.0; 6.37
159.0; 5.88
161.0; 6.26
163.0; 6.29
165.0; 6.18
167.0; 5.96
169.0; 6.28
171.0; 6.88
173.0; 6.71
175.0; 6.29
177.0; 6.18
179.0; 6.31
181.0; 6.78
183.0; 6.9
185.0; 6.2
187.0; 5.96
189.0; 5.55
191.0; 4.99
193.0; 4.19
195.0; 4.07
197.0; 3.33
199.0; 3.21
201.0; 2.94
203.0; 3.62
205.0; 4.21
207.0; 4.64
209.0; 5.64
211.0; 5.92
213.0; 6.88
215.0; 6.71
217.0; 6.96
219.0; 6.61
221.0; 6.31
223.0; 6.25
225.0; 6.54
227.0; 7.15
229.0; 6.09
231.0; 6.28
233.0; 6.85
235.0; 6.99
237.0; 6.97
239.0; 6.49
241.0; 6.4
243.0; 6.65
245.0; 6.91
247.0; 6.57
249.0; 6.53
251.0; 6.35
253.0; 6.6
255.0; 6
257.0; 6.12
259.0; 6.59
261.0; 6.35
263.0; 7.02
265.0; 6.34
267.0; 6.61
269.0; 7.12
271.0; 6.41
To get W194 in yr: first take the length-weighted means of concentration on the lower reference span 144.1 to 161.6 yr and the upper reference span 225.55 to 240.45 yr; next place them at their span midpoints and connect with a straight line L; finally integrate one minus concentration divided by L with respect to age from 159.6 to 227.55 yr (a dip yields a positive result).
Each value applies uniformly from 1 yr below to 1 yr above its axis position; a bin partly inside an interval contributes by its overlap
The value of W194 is 8.0 yr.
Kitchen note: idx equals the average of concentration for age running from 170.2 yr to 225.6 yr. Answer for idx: 5.59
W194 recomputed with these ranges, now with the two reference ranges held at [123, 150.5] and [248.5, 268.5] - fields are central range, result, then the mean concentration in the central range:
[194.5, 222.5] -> 4.69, 5.11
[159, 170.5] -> -0.71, 6.2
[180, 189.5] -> -0.55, 6.32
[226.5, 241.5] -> -0.82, 6.64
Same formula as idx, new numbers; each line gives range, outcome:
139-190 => 6.3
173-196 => 5.81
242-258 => 6.47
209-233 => 6.5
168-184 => 6.54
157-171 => 6.21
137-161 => 6.24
